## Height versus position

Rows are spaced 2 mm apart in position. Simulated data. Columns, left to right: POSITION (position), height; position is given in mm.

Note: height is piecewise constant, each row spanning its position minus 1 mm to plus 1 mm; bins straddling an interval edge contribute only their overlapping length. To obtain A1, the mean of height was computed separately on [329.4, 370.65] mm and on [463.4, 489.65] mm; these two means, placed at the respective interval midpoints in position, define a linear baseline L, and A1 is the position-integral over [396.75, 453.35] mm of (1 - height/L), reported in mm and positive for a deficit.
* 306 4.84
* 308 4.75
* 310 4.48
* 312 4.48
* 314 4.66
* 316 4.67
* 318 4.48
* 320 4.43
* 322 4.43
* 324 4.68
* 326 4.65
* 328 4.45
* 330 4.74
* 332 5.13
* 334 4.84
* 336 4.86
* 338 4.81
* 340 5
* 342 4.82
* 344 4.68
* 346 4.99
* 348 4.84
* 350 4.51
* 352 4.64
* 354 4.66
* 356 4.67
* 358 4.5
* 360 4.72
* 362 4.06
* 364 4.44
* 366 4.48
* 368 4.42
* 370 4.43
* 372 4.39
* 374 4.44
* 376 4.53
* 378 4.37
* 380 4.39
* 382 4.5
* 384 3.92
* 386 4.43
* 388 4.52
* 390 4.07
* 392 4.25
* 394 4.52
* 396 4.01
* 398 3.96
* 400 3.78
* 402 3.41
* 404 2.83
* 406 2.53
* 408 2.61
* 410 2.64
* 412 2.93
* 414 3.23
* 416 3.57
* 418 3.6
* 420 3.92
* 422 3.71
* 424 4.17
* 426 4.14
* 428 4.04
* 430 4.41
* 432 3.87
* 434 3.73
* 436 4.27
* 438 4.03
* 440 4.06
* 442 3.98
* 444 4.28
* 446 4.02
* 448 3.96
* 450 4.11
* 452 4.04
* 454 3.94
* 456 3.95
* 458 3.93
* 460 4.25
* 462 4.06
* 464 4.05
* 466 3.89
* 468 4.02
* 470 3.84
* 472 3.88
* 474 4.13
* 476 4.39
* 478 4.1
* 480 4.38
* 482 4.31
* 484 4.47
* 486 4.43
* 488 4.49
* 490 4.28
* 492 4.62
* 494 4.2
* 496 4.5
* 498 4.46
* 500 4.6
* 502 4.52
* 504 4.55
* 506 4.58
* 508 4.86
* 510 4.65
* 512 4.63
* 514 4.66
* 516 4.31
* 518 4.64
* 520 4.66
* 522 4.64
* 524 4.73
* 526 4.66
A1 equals 8.7 mm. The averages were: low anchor 4.68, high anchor 4.19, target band 3.71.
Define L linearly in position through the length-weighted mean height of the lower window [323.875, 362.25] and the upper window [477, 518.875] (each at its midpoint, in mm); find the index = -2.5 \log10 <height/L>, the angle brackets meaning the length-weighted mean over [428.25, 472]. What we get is 0.135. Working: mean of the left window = 4.73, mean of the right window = 4.49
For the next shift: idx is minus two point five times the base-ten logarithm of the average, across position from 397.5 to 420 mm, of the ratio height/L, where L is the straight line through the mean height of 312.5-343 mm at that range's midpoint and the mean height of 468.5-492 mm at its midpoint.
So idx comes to 0.360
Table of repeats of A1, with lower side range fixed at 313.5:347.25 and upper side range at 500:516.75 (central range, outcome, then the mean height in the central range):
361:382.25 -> 1.3 mm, 4.4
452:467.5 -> 2.1 mm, 4.01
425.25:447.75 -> 2.8 mm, 4.07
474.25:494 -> 1.1 mm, 4.37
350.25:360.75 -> 0.2 mm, 4.63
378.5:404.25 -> 3.3 mm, 4.09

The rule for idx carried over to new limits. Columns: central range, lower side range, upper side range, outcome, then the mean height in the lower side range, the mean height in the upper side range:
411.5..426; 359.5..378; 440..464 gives 0.151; 4.42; 4.05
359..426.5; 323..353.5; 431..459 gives 0.119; 4.77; 4.01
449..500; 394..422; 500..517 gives -0.004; 3.37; 4.6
